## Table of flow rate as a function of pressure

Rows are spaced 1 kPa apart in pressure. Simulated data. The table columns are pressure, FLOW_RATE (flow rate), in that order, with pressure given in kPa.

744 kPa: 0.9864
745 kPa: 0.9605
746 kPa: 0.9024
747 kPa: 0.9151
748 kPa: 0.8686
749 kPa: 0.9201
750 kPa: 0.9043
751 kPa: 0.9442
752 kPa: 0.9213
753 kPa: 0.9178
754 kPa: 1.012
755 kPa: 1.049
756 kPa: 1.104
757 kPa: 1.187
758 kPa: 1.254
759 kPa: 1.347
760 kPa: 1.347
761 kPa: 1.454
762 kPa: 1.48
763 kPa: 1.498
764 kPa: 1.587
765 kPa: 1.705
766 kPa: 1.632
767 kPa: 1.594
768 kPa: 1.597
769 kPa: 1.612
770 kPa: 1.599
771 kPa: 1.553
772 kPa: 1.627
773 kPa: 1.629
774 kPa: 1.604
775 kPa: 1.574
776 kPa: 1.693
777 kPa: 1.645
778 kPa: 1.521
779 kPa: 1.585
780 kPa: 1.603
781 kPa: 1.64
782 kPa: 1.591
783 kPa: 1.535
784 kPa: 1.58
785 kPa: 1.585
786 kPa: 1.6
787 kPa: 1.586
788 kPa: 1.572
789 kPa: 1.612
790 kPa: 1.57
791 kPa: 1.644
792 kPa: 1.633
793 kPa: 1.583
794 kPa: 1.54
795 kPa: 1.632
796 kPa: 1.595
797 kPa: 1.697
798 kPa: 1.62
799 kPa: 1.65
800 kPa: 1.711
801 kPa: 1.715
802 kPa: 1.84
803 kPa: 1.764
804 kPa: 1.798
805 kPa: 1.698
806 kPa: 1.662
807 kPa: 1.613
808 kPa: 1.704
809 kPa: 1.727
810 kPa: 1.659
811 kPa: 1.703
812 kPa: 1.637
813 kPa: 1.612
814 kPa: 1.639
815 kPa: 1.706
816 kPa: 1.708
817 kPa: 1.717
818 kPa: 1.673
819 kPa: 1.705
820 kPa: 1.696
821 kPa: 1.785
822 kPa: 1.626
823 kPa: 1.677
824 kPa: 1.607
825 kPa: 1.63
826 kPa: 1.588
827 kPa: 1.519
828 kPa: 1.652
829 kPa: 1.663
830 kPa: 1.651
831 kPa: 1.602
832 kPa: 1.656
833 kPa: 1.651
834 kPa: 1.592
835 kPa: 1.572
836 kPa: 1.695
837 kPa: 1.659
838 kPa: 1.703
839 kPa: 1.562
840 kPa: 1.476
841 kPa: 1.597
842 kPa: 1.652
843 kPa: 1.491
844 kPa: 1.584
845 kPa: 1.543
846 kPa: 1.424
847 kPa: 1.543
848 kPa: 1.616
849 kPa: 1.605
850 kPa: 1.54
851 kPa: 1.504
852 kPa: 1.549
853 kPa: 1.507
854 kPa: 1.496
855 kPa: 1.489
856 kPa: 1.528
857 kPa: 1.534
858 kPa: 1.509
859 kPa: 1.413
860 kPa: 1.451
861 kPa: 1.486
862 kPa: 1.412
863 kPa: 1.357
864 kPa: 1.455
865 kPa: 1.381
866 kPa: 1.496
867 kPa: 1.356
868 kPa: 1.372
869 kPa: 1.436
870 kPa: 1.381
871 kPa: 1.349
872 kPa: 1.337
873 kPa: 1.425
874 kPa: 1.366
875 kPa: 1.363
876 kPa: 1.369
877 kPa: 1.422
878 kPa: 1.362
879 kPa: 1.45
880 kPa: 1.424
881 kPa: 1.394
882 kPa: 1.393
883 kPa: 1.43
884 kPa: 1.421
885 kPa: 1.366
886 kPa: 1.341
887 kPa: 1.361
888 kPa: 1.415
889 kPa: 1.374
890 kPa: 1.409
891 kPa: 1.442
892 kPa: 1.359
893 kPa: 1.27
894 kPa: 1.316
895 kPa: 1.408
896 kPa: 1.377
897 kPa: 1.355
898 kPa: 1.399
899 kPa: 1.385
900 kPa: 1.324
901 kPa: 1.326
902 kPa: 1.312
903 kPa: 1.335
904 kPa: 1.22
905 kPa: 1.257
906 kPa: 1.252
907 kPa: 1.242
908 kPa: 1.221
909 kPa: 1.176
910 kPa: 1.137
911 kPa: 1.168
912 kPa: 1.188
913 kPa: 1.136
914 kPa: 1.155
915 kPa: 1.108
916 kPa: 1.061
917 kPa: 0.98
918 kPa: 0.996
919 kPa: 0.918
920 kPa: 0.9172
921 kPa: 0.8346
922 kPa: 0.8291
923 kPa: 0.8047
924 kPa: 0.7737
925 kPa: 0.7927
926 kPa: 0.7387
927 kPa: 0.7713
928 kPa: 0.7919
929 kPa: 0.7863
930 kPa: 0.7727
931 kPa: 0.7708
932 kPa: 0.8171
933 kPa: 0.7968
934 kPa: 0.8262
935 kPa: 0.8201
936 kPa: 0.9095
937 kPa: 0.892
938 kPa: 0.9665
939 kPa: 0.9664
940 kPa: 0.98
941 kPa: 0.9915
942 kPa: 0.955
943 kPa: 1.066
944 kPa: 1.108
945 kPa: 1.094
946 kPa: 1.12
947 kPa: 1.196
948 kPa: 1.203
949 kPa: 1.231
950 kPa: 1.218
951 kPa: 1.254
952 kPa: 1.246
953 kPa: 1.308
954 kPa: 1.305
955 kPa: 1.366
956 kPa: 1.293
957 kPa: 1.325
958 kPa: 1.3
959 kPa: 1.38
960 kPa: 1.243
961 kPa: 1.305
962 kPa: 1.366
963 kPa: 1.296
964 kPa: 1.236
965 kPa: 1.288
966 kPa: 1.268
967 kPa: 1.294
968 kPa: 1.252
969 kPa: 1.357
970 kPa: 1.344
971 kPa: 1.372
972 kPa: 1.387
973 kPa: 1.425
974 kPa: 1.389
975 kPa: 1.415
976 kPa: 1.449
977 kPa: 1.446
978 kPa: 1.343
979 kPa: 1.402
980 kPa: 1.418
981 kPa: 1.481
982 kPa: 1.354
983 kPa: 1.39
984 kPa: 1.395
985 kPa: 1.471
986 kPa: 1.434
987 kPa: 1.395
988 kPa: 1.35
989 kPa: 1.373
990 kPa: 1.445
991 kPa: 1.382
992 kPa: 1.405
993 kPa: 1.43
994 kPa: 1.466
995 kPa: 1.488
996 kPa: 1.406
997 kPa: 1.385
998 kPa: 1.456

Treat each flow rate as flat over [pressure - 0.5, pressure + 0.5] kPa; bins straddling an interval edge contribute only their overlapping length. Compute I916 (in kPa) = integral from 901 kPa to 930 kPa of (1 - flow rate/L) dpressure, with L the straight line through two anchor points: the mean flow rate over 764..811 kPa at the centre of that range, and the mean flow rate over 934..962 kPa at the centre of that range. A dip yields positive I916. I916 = 5.0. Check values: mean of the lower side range 1.63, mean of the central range 1.03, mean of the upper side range 1.15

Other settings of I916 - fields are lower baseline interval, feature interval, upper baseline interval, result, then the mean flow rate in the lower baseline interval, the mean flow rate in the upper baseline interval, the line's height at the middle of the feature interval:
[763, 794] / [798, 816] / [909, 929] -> -2.76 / 1.6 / 0.954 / 1.47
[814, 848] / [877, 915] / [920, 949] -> -4.62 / 1.62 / 0.912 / 1.18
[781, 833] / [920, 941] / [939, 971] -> 7.45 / 1.65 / 1.23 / 1.3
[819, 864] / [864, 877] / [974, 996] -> 1.26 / 1.57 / 1.41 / 1.54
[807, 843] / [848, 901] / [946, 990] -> 4.20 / 1.65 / 1.34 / 1.54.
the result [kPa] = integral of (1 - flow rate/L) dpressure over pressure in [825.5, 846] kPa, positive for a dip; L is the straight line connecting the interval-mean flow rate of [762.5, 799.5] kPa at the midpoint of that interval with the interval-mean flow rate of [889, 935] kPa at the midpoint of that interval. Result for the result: -3.1 kPa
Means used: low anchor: 1.6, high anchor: 1.09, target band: 1.6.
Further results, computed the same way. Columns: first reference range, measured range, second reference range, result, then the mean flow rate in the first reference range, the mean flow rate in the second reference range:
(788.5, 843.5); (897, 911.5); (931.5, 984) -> 1.2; 1.65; 1.22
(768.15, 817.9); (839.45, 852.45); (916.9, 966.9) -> -1.1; 1.64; 1.05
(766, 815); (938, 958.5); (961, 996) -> 3.6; 1.63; 1.38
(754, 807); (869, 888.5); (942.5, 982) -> 0.5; 1.57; 1.3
